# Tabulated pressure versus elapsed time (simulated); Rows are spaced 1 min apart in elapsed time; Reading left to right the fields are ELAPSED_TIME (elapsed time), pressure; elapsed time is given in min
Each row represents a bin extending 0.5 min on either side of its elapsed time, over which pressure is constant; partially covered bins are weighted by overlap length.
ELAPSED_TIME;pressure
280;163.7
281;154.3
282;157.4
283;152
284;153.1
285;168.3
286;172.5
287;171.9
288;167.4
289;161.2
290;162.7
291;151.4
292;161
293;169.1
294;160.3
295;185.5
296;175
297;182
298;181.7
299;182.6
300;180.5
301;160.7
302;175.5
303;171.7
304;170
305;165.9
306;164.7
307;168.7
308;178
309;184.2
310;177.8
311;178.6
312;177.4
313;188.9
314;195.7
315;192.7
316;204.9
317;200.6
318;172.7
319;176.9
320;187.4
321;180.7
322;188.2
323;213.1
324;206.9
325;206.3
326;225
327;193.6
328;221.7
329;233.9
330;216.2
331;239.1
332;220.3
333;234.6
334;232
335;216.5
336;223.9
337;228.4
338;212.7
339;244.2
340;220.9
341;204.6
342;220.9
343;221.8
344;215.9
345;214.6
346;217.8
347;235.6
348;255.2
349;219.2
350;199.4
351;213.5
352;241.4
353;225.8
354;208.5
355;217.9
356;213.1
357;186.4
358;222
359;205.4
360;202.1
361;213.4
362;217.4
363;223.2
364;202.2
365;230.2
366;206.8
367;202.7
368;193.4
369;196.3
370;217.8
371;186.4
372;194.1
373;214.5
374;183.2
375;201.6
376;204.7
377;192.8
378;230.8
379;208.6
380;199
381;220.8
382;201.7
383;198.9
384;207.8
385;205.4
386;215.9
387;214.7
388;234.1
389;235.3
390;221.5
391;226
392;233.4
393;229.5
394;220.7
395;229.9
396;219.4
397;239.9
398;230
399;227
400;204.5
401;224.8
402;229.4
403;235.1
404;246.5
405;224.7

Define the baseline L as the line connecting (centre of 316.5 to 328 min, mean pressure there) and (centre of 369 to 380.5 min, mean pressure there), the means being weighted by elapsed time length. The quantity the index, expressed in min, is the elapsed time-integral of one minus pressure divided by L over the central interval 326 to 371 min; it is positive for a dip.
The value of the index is -4.0 min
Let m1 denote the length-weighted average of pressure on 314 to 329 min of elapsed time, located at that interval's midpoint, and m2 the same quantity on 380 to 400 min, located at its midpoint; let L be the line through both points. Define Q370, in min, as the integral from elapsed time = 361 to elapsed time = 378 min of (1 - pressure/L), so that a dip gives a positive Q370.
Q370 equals 0.7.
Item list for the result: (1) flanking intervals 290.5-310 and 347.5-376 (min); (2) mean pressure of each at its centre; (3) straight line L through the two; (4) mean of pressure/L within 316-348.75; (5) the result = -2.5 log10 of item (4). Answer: -0.121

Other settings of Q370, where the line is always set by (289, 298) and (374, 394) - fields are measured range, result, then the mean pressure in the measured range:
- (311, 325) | -0.8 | 191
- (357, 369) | -0.3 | 209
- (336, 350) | -2.1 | 223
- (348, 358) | -0.9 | 216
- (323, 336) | -2.3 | 220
